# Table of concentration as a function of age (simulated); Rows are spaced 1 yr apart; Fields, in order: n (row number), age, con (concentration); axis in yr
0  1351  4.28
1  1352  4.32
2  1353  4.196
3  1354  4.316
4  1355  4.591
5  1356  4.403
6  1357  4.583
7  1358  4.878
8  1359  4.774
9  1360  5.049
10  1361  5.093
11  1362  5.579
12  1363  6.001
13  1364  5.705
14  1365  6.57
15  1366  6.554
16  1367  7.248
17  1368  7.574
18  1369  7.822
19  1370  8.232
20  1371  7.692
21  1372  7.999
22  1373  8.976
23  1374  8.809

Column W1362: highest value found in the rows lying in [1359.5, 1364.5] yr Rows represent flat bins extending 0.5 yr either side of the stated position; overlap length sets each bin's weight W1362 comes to 6.001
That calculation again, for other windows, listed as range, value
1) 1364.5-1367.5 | 7.248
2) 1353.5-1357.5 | 4.591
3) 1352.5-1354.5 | 4.316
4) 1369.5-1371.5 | 8.232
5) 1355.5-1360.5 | 5.049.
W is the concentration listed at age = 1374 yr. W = 8.809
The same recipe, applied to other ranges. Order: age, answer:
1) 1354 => 4.316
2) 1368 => 7.574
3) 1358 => 4.878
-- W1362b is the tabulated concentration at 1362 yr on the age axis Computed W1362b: 5.579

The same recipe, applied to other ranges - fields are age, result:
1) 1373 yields 8.976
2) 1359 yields 4.774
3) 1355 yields 4.591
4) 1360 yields 5.049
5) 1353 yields 4.196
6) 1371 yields 7.692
